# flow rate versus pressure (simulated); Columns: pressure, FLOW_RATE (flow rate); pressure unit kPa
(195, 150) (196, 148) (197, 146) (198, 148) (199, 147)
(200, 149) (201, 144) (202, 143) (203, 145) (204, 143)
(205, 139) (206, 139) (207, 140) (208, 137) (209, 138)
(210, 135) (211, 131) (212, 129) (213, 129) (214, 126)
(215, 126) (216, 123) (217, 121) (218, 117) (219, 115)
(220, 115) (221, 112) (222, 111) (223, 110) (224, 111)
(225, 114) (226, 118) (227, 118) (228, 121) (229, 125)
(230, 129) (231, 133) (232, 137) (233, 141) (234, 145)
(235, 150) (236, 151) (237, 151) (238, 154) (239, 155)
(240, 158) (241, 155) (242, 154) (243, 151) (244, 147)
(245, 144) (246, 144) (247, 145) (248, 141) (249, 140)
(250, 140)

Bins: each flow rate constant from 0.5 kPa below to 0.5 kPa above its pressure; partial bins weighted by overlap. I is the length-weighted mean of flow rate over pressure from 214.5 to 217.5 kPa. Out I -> 123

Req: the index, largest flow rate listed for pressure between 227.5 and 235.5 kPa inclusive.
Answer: 150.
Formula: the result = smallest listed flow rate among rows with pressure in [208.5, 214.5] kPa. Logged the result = 126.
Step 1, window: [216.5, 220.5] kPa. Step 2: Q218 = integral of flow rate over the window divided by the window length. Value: 117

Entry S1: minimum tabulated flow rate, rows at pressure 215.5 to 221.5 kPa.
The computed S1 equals 112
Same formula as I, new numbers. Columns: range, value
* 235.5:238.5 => 152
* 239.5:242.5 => 156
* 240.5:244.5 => 152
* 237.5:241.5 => 156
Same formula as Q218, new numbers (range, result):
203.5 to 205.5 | 141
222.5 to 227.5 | 114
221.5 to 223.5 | 110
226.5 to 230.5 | 123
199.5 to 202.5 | 145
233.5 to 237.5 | 149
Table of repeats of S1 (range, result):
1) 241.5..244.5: 147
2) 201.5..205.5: 139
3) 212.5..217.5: 121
